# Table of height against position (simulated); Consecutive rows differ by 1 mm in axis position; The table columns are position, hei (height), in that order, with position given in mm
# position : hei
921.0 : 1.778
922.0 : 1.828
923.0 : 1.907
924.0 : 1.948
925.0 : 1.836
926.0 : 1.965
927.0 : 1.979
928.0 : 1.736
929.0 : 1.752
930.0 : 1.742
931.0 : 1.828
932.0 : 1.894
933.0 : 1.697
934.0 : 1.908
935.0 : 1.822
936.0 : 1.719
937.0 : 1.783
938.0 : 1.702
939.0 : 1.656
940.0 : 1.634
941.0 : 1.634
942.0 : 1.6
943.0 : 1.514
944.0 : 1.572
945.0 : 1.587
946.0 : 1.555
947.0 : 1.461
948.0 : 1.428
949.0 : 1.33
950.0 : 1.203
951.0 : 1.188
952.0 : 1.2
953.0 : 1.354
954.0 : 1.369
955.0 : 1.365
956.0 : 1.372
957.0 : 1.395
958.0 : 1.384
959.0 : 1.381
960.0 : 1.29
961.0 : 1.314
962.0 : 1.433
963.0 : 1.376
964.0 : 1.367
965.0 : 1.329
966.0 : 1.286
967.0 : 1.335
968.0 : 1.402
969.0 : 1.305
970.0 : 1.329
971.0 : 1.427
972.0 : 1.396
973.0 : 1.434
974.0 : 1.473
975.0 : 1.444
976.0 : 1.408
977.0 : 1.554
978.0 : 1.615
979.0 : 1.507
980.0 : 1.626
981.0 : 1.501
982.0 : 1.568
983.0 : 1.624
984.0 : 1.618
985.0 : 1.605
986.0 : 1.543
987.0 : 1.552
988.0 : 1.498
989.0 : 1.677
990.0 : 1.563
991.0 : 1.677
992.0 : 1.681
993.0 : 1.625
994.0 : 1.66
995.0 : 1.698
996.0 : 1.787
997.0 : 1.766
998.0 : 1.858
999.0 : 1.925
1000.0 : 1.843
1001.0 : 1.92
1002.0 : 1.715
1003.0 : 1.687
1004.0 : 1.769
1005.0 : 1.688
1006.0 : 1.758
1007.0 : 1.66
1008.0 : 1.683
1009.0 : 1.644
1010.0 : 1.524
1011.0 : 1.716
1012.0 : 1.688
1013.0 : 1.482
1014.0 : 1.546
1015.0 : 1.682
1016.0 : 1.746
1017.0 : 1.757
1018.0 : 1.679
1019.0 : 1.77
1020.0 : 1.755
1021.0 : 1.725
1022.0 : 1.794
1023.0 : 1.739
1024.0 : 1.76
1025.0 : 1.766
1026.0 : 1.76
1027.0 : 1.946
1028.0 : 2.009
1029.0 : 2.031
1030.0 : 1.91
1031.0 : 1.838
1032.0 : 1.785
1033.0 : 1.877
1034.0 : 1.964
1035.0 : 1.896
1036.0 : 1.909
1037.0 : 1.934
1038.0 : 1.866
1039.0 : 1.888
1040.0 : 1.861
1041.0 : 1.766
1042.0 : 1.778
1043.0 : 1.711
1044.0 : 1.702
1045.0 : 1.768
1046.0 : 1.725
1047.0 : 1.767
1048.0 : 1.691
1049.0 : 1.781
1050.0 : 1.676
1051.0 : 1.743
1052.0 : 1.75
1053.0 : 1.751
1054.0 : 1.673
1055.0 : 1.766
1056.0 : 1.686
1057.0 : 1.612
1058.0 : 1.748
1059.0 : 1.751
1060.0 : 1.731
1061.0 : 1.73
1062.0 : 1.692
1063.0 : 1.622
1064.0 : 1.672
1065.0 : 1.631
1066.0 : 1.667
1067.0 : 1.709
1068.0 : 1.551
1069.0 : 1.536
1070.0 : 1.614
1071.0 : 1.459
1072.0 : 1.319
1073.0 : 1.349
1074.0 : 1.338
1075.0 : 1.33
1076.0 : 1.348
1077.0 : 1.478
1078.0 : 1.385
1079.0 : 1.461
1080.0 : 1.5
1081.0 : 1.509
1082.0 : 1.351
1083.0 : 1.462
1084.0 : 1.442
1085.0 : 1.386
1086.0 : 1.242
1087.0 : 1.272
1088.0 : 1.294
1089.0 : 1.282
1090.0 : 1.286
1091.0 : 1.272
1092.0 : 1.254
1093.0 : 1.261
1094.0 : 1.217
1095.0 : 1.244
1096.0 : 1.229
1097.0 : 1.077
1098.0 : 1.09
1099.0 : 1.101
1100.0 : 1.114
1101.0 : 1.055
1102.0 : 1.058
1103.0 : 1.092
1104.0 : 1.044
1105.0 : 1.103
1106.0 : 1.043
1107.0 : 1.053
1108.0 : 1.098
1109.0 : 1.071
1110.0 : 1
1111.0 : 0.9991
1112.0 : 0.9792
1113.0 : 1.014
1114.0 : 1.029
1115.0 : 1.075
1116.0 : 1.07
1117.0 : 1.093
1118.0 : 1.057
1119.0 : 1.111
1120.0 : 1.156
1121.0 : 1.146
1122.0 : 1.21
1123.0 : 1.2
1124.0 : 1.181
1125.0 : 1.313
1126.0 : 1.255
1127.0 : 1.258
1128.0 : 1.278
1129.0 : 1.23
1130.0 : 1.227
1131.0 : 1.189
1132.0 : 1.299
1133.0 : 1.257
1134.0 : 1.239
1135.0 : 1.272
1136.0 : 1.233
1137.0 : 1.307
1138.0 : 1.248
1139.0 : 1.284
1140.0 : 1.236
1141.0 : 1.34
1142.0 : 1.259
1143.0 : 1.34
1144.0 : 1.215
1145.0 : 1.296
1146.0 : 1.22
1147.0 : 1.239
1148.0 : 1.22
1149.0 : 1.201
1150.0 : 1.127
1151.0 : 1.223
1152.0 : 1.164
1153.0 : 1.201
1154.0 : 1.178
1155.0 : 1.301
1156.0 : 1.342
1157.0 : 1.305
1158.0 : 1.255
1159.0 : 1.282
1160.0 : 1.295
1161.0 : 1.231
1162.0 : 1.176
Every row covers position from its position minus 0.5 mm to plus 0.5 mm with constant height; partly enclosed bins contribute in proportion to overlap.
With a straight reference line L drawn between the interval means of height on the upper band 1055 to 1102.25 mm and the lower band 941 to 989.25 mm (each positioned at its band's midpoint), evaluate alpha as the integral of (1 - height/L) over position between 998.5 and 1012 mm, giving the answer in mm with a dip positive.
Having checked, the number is -2.8 mm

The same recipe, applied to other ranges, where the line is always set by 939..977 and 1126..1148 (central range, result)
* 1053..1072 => -4.8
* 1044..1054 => -3.0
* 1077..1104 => 0.7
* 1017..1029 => -4.0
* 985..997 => -2.2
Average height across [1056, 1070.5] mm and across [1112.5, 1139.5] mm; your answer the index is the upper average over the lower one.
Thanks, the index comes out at 0.72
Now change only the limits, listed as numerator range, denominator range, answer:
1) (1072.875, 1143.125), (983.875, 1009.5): 0.72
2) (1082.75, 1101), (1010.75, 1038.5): 0.69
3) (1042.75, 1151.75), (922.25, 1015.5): 0.85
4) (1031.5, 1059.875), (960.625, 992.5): 1.20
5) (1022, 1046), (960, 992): 1.25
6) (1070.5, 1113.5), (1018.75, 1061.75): 0.69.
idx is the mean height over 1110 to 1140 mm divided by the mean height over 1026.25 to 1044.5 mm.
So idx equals 0.63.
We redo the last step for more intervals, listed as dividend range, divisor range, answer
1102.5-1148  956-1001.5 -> 0.77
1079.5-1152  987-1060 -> 0.69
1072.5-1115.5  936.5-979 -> 0.85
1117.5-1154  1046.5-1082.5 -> 0.77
